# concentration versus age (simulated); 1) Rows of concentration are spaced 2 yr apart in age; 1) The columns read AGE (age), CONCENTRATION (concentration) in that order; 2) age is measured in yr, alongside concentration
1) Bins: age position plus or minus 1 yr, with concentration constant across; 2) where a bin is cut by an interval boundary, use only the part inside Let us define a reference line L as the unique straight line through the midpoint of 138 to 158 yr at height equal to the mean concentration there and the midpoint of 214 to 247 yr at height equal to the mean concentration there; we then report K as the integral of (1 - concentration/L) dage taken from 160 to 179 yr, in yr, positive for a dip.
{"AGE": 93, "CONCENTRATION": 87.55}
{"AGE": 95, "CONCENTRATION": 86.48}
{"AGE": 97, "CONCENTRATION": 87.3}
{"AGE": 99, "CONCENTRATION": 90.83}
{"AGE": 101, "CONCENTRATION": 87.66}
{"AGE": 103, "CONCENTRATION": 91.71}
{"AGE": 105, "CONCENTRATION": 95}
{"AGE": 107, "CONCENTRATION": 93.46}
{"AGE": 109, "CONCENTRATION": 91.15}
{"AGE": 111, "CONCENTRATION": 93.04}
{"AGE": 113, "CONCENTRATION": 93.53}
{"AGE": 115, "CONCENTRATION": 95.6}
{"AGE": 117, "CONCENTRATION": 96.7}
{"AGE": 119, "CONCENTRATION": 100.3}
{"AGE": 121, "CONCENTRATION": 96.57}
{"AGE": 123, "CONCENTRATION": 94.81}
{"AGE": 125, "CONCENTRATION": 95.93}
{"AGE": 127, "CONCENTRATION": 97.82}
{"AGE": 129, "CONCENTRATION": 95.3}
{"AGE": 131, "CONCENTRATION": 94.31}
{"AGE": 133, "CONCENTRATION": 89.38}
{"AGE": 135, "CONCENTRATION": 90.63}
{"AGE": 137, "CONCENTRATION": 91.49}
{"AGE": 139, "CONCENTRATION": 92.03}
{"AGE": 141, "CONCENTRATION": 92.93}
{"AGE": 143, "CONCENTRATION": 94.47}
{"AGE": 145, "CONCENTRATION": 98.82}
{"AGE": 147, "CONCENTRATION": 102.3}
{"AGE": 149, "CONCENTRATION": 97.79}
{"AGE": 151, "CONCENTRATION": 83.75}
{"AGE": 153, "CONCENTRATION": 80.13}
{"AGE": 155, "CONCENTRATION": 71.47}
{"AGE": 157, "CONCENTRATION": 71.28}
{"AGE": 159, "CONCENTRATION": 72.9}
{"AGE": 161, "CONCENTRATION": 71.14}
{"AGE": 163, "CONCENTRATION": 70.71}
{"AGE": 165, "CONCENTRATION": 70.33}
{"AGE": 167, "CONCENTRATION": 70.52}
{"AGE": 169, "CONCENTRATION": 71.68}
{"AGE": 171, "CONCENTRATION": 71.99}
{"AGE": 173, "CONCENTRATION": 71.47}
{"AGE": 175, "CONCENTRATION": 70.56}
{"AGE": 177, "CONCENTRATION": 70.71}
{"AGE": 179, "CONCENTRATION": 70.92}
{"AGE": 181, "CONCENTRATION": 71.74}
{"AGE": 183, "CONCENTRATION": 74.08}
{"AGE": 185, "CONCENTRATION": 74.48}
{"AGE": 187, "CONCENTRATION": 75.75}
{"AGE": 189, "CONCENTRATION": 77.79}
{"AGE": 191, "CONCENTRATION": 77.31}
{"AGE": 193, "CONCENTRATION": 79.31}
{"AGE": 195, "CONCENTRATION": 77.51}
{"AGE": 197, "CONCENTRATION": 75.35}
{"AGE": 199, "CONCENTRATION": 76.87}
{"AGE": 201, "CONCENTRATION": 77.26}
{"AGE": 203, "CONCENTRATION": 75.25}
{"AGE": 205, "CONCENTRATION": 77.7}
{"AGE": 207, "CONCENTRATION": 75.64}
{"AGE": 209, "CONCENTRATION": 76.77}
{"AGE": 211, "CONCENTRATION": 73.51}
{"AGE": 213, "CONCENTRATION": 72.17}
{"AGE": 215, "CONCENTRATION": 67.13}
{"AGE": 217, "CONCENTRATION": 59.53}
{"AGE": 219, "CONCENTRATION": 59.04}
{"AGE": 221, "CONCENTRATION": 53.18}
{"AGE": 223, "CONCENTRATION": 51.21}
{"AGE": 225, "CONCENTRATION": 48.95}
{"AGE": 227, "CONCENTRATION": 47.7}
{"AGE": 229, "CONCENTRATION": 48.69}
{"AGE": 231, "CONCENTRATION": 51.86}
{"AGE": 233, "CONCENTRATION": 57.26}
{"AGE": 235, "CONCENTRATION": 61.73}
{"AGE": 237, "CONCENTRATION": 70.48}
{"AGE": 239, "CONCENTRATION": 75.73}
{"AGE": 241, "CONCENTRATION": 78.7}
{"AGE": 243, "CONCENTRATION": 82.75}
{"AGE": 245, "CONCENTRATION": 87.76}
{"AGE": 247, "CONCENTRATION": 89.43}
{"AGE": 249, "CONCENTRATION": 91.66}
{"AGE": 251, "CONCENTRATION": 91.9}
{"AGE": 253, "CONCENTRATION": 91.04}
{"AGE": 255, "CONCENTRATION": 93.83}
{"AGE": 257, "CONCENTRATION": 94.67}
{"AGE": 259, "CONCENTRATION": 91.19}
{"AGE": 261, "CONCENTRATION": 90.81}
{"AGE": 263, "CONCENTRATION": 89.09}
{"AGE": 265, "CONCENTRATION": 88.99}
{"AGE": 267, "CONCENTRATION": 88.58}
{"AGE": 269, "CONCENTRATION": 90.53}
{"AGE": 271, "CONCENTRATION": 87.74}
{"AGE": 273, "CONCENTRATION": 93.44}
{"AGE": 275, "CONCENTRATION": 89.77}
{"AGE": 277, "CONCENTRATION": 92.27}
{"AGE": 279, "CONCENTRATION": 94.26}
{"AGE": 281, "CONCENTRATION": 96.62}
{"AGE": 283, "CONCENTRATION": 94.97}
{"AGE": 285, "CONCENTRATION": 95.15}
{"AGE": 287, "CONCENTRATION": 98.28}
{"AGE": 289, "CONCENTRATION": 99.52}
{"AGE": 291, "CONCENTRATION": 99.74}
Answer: 2.5 yr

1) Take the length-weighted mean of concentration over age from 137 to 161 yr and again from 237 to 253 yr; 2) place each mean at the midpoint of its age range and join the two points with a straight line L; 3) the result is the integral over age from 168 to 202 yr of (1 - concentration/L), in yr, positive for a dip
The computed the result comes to 4.56 yr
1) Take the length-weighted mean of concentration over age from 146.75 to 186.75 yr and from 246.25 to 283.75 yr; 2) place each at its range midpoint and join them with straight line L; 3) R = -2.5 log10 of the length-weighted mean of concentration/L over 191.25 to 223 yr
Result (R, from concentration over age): 0.15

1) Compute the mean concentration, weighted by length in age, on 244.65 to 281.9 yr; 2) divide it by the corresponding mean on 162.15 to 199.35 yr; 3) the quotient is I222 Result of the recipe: 1.24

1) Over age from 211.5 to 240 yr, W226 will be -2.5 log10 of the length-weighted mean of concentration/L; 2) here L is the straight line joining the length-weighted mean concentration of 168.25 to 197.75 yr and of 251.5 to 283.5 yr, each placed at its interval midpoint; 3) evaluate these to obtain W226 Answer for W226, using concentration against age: 0.37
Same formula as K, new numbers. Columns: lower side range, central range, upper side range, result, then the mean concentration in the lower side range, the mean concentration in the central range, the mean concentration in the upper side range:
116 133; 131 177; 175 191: 1.8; 96.1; 81.8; 73.7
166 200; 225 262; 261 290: 4.2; 74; 76.8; 92.7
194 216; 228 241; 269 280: 3.1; 75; 62.3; 91.4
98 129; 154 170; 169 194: 1.7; 94.3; 71.3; 73.8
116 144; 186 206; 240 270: 3.2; 94.5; 77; 89.4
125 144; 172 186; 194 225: 1.2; 93.3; 72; 69.2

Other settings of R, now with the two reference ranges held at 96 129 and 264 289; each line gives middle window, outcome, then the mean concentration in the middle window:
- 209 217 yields 0.31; 70.2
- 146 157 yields 0.10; 85.7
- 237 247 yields 0.15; 81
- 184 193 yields 0.21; 76.7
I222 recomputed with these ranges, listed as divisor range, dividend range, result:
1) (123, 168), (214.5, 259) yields 0.82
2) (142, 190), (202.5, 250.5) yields 0.88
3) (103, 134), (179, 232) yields 0.72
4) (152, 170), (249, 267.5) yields 1.26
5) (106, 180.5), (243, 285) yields 1.06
